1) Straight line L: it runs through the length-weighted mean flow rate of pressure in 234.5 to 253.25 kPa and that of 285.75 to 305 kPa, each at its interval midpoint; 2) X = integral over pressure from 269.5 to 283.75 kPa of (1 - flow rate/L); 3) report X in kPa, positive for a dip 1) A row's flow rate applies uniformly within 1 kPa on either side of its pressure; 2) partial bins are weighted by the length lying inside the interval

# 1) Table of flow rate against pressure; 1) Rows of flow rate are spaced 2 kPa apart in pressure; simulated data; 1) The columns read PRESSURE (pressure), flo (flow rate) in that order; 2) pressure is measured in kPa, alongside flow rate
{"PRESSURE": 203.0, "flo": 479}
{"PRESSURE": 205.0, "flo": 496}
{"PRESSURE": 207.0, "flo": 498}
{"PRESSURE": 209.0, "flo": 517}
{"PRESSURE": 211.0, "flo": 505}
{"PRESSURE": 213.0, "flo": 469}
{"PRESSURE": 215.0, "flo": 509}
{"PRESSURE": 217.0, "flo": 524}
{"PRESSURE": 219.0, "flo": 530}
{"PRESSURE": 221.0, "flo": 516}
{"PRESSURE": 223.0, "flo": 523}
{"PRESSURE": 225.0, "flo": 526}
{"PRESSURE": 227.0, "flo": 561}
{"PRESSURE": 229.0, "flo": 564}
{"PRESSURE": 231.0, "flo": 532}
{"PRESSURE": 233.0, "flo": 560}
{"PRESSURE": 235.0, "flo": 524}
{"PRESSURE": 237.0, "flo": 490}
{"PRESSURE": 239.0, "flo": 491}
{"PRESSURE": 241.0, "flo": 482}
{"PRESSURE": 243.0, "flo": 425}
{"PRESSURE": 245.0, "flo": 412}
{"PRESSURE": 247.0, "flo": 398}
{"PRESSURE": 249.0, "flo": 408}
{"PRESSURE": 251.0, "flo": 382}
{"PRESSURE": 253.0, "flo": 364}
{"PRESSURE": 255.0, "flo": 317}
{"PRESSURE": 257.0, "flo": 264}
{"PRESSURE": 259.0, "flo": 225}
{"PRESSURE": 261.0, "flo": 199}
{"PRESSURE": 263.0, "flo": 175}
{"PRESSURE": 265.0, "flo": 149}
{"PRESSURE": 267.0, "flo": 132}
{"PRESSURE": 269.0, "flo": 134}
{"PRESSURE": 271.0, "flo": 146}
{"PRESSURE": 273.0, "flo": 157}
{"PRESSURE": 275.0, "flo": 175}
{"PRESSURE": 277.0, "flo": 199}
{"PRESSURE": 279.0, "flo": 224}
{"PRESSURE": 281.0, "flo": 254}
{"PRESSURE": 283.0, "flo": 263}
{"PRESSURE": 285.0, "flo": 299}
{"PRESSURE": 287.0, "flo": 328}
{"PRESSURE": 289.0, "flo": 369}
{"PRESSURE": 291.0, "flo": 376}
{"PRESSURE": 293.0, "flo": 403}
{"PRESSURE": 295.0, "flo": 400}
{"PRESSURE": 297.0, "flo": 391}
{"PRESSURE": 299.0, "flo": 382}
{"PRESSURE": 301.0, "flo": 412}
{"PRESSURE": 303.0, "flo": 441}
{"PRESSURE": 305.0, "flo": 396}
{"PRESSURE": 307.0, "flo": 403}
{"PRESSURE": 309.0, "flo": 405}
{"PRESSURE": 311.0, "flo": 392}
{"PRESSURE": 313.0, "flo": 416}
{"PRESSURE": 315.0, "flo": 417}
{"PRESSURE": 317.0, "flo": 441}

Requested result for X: 7.3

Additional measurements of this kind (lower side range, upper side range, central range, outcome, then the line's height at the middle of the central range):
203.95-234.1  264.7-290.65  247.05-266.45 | 3.38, 330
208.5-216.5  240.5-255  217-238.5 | -3.49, 458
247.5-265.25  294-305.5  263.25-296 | 9.90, 349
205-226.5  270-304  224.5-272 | 7.04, 419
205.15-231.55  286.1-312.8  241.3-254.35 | 2.03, 474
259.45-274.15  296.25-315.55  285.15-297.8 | -2.33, 314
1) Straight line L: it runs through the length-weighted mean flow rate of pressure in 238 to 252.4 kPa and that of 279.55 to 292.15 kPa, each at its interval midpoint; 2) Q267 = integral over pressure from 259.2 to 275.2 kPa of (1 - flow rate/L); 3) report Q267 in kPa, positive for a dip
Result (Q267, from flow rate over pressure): 9.0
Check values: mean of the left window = 426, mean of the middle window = 161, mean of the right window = 313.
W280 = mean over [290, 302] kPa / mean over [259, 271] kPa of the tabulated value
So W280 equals 2.43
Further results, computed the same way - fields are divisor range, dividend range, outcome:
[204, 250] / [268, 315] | 0.65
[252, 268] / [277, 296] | 1.39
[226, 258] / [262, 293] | 0.52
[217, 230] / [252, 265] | 0.46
